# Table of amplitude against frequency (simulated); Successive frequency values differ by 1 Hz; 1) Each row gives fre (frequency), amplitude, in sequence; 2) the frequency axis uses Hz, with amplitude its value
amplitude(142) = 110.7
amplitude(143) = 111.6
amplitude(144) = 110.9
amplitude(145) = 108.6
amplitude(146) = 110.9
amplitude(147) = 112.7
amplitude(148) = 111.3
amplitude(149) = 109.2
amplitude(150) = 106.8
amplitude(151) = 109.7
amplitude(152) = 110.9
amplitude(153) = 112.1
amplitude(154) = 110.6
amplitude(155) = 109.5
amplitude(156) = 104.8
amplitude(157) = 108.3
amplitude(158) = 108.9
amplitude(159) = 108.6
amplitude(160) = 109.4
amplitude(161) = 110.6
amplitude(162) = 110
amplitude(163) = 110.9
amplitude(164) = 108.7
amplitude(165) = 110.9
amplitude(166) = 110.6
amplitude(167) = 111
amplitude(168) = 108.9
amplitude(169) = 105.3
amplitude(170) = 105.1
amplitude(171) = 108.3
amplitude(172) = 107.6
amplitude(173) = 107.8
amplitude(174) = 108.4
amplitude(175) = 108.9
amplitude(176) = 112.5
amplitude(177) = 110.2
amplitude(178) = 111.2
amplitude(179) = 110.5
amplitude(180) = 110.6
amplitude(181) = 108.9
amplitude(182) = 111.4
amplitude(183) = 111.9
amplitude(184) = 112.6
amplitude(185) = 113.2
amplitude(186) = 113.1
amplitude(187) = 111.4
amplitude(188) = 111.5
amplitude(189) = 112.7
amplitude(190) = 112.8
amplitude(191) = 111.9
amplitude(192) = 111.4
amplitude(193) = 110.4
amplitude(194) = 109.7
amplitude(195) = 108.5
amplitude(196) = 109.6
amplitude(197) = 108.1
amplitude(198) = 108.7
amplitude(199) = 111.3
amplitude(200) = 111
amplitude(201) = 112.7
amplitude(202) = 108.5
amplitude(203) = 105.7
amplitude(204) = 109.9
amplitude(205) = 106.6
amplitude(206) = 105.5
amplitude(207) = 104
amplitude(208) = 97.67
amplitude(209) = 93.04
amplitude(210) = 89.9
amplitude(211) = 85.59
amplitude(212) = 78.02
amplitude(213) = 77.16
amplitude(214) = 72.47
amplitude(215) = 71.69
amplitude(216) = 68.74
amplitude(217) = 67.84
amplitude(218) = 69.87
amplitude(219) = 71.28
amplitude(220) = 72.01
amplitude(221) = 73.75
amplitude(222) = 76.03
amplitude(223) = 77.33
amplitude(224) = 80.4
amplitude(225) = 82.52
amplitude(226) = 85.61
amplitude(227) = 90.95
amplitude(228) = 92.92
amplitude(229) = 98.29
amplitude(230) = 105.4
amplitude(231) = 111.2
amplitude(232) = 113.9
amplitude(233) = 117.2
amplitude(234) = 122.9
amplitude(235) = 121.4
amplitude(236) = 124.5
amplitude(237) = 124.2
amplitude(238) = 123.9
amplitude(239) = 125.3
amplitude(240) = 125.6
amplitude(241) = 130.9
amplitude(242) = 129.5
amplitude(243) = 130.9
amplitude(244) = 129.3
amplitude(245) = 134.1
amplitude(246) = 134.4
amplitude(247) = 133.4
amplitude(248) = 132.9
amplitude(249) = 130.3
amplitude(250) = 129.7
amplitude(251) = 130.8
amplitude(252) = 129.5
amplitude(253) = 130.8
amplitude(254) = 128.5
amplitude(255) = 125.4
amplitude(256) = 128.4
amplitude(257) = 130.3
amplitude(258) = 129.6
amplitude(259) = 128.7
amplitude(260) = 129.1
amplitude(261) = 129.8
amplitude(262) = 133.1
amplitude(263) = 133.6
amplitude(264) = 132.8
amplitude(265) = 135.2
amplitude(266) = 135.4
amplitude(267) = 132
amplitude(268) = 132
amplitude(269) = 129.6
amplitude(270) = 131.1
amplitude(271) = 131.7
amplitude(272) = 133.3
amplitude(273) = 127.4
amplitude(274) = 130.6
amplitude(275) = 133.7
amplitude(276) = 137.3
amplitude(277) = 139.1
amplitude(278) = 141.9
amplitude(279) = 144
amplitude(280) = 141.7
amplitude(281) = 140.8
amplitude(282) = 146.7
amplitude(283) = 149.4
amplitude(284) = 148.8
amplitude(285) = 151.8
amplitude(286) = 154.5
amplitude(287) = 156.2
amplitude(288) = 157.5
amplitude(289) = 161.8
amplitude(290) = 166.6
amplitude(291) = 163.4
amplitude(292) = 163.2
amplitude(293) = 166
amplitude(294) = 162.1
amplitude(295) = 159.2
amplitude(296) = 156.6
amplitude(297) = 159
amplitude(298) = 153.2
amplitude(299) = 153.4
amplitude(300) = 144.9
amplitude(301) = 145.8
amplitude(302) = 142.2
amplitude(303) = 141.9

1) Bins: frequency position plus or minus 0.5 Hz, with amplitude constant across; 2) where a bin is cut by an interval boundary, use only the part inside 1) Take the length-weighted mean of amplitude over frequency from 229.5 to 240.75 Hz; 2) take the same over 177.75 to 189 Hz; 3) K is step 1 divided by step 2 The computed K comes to 1.07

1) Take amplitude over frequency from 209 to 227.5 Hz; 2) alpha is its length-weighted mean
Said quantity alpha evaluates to 77.7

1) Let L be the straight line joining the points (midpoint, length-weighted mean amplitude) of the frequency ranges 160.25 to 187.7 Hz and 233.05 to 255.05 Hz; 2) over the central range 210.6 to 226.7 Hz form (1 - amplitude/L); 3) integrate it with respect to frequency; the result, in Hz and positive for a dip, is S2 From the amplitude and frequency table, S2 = 6.1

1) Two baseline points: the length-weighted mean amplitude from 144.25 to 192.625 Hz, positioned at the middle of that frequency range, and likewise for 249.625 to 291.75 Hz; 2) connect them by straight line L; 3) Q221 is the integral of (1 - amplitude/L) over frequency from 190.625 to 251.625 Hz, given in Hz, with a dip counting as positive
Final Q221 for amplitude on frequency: 9.8 Hz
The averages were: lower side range 110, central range 105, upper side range 138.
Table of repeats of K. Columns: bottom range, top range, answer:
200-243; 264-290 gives 1.44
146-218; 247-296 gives 1.33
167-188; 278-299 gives 1.41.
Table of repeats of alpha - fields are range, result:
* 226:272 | 125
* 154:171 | 109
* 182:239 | 100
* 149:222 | 103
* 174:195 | 111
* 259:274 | 132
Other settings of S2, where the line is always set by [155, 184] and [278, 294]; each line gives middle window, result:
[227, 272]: 4.5 Hz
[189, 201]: 0.9 Hz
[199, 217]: 4.4 Hz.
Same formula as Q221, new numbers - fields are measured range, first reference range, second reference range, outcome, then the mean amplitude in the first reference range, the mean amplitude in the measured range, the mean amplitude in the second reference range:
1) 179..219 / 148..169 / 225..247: 4.3 Hz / 109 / 101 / 117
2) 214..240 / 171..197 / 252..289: 6.1 Hz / 111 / 94.9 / 137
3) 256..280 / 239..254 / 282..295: 1.9 Hz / 131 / 133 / 158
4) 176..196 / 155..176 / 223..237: -0.8 Hz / 109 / 111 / 103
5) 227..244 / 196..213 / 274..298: 0.4 Hz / 102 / 118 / 152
